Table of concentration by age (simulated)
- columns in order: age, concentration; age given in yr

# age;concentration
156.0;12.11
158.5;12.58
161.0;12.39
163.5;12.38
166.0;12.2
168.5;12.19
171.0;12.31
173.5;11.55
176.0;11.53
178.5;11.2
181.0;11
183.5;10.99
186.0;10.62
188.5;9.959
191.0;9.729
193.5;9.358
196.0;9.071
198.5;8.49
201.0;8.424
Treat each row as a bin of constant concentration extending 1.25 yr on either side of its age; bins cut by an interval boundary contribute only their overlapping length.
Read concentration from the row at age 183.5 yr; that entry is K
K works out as 10.99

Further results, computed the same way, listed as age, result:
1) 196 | 9.071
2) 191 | 9.729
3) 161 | 12.39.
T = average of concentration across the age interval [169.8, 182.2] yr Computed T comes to 11.5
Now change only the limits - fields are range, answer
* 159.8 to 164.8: 12.4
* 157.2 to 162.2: 12.5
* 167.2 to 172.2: 12.2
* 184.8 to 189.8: 10.3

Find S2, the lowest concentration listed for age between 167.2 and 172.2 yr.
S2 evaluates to 12.19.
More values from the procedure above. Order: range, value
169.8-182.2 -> 11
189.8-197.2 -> 9.071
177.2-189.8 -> 9.959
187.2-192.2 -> 9.729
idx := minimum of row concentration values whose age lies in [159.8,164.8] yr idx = 12.38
